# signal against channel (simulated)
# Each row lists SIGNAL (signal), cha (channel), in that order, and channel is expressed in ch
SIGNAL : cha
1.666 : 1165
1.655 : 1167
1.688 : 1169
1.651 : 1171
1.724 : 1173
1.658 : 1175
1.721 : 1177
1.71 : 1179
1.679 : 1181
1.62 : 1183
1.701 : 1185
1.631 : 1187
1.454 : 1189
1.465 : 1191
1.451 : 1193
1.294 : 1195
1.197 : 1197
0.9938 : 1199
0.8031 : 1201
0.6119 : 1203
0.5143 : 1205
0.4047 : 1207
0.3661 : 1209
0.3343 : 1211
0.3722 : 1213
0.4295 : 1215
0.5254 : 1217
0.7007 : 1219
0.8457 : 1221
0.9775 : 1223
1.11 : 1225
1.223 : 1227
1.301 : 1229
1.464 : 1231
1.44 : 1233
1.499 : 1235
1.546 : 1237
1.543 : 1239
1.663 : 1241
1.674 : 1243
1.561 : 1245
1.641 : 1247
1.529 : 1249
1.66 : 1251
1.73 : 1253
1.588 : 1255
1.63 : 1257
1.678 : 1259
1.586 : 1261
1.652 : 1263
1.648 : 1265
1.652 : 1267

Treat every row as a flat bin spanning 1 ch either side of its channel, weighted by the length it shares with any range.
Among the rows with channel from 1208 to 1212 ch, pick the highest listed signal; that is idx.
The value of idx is 0.3661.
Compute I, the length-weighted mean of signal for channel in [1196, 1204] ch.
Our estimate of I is 0.901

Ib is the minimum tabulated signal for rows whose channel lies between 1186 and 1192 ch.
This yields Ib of 1.454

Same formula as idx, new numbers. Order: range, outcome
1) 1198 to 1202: 0.9938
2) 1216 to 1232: 1.464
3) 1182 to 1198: 1.701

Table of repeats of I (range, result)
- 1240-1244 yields 1.67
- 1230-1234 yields 1.45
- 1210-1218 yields 0.415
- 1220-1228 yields 1.04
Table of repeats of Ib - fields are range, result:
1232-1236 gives 1.44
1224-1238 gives 1.11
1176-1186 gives 1.62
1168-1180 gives 1.651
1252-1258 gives 1.588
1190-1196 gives 1.294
